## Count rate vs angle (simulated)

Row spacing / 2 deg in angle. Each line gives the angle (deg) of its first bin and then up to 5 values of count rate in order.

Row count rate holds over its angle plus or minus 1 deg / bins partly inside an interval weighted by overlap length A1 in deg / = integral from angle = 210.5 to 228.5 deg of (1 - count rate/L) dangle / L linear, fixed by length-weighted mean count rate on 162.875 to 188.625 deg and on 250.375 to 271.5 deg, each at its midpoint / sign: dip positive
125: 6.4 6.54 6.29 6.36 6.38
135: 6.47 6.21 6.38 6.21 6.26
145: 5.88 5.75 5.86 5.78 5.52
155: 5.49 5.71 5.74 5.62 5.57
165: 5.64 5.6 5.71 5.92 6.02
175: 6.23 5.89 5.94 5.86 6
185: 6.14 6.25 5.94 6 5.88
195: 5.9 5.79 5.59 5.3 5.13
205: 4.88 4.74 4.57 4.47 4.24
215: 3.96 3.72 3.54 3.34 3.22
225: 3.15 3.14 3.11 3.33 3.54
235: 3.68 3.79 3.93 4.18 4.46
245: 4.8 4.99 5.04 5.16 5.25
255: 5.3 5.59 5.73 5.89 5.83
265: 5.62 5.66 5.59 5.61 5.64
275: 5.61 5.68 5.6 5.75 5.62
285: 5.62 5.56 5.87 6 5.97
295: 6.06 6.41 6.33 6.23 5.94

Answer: 6.70 deg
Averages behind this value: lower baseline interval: 5.92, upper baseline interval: 5.57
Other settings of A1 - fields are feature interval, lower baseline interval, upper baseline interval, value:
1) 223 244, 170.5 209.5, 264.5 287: 7.6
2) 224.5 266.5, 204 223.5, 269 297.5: 2.8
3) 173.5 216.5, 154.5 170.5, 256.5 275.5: 1.6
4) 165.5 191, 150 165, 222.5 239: -4.9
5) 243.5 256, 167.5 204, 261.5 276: 1.4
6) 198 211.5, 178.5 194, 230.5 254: 1.2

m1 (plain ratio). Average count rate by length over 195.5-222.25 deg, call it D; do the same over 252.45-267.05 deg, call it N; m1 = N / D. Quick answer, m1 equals 1.2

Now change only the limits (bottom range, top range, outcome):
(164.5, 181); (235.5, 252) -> 0.77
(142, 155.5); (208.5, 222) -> 0.68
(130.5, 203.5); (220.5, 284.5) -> 0.81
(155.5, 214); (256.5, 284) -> 1.01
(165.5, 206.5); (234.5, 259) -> 0.82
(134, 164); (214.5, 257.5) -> 0.69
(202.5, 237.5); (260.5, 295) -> 1.49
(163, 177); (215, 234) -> 0.58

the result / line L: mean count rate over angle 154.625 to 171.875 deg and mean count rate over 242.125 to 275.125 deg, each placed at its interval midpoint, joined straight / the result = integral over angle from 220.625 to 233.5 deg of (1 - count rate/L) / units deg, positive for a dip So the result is 5.3 deg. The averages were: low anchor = 5.67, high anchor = 5.4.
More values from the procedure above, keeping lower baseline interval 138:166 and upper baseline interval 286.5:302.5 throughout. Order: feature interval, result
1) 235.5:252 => 4.0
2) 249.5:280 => 2.2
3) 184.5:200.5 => -0.1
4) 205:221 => 4.7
